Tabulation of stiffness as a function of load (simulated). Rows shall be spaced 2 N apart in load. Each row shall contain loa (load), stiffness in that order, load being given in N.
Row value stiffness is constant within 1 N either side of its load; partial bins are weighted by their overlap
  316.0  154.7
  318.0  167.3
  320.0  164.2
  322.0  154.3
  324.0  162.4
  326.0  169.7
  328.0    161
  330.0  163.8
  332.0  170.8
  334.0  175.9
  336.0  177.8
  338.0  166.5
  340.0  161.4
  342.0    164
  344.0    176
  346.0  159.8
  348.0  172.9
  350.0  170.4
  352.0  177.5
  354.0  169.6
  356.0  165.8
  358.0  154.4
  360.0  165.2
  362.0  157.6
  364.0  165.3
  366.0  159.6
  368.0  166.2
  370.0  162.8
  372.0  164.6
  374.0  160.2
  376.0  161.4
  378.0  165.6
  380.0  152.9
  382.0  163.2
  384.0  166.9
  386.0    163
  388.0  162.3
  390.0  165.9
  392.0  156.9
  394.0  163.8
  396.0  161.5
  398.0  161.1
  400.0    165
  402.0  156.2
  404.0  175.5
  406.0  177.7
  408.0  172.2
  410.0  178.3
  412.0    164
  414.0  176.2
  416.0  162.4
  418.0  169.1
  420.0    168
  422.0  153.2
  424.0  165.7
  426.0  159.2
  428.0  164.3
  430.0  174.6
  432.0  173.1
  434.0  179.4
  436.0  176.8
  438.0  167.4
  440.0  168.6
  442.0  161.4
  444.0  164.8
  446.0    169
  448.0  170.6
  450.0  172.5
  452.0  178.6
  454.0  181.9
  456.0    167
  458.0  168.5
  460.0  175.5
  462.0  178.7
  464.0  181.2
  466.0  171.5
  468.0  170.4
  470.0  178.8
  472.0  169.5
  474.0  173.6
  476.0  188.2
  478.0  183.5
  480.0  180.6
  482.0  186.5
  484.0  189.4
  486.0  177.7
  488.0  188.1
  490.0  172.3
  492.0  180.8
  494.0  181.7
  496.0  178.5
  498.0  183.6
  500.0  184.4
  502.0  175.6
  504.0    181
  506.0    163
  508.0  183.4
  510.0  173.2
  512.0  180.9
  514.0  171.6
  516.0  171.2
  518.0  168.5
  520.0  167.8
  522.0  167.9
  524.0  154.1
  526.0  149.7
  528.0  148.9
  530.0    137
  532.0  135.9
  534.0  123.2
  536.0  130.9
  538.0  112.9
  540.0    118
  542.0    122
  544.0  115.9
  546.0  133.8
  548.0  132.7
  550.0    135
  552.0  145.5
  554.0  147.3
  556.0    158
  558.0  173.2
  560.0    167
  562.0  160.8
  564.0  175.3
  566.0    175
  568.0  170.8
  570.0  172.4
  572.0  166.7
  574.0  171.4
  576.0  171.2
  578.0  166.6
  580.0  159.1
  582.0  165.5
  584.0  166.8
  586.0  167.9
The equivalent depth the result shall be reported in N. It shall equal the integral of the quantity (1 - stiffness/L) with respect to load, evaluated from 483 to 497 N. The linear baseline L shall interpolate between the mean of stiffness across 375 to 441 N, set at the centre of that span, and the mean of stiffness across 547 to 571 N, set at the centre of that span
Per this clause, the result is -1.6 N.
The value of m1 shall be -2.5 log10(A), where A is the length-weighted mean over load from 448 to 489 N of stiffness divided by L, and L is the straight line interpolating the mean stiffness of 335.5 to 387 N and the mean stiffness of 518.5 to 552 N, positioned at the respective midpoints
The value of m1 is -0.20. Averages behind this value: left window 165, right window 137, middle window 178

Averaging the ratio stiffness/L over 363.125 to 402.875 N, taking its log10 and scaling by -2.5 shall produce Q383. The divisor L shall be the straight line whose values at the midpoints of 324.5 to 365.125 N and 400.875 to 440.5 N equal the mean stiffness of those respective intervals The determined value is 0.04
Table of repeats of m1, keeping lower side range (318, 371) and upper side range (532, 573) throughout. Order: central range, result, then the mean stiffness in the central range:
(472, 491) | -0.184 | 182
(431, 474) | -0.111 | 173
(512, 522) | -0.141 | 171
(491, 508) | -0.180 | 179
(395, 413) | -0.050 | 168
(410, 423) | -0.048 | 166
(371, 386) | 0.004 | 162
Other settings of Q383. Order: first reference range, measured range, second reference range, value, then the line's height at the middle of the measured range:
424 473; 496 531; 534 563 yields -0.123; 150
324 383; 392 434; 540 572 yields -0.037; 161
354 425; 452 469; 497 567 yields -0.097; 160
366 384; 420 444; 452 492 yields 0.026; 172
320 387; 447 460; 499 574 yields -0.088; 160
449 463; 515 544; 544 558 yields 0.056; 150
